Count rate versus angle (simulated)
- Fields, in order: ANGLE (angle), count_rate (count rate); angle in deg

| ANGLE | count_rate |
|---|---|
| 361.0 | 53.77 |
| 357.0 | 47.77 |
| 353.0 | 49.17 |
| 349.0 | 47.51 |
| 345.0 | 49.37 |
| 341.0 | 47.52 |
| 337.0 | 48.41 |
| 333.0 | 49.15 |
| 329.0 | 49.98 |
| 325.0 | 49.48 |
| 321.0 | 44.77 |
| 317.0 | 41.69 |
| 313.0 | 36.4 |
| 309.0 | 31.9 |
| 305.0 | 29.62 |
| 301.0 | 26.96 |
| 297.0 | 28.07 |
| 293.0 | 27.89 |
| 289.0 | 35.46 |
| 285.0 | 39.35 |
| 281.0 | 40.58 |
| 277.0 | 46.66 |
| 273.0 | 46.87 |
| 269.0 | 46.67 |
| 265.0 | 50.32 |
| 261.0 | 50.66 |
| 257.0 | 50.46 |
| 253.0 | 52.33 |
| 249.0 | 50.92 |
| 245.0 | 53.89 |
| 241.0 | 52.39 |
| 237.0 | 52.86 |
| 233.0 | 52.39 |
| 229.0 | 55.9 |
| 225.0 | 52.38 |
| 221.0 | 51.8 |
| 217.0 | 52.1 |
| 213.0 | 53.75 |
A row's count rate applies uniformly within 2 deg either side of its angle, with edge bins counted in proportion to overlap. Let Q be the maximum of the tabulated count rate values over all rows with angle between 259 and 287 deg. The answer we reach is 50.66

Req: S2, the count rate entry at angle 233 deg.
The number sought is 52.39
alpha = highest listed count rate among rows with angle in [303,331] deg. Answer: 49.98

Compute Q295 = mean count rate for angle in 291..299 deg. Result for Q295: 28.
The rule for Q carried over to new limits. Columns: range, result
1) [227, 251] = 55.9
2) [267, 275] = 46.87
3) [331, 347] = 49.37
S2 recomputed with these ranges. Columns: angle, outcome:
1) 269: 46.67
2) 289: 35.46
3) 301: 26.96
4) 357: 47.77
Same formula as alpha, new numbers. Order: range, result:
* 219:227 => 52.38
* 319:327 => 49.48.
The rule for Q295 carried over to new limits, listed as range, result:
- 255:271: 49.5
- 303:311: 30.8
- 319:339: 48.4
